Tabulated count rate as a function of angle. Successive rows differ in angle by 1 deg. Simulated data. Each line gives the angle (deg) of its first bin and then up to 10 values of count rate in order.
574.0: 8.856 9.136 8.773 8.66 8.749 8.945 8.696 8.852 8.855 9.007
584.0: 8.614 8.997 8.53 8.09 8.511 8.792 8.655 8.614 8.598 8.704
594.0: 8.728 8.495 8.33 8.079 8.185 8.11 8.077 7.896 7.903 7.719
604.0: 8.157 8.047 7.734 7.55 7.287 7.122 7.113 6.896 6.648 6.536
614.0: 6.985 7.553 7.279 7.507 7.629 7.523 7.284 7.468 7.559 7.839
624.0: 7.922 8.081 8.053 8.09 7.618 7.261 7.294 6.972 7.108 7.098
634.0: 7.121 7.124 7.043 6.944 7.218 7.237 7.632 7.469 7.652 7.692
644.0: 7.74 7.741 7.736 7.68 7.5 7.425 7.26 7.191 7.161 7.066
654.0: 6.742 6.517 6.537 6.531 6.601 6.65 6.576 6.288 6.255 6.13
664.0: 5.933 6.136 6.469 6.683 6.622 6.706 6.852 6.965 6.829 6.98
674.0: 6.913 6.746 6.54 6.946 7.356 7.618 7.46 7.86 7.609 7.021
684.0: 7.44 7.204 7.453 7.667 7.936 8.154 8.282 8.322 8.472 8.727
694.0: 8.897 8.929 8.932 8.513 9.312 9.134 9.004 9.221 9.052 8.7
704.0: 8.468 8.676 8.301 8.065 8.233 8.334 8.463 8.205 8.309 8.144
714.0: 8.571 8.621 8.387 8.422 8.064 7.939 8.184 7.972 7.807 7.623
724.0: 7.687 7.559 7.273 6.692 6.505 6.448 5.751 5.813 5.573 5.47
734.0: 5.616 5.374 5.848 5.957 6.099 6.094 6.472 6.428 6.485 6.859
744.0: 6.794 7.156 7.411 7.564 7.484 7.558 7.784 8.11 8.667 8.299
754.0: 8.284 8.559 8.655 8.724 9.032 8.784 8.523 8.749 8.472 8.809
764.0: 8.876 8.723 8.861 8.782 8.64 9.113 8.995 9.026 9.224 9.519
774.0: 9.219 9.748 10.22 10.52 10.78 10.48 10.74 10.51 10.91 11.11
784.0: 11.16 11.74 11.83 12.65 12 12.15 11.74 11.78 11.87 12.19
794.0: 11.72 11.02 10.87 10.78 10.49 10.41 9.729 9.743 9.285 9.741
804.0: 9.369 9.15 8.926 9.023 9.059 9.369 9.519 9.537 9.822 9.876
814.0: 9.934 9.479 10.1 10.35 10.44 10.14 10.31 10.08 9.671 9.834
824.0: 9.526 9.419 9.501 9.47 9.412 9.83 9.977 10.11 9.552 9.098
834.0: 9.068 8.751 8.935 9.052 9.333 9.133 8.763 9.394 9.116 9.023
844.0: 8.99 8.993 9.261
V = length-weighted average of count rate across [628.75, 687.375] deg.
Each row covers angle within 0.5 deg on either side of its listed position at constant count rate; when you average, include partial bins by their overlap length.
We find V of 7.05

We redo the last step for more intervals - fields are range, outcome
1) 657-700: 7.39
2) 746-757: 8.09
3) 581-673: 7.48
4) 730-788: 8.48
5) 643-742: 7.39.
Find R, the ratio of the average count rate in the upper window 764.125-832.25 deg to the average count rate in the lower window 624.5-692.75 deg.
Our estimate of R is 1.4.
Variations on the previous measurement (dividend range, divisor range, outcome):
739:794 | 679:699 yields 1.14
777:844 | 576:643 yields 1.29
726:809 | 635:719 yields 1.17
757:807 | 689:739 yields 1.30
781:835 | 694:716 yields 1.19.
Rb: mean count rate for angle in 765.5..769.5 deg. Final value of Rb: 8.85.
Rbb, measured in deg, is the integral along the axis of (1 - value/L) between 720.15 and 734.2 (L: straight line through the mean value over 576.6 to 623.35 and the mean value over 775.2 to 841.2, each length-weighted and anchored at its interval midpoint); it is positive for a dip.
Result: 3.9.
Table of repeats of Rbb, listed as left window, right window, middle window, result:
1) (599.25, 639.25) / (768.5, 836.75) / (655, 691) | 5.5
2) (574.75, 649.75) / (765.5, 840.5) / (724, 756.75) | 8.4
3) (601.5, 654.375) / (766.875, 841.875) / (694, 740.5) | 5.6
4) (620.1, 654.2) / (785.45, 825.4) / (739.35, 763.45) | 3.9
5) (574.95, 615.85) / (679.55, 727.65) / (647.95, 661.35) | 2.2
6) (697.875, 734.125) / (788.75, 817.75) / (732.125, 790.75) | 2.7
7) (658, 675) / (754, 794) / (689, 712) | -2.9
